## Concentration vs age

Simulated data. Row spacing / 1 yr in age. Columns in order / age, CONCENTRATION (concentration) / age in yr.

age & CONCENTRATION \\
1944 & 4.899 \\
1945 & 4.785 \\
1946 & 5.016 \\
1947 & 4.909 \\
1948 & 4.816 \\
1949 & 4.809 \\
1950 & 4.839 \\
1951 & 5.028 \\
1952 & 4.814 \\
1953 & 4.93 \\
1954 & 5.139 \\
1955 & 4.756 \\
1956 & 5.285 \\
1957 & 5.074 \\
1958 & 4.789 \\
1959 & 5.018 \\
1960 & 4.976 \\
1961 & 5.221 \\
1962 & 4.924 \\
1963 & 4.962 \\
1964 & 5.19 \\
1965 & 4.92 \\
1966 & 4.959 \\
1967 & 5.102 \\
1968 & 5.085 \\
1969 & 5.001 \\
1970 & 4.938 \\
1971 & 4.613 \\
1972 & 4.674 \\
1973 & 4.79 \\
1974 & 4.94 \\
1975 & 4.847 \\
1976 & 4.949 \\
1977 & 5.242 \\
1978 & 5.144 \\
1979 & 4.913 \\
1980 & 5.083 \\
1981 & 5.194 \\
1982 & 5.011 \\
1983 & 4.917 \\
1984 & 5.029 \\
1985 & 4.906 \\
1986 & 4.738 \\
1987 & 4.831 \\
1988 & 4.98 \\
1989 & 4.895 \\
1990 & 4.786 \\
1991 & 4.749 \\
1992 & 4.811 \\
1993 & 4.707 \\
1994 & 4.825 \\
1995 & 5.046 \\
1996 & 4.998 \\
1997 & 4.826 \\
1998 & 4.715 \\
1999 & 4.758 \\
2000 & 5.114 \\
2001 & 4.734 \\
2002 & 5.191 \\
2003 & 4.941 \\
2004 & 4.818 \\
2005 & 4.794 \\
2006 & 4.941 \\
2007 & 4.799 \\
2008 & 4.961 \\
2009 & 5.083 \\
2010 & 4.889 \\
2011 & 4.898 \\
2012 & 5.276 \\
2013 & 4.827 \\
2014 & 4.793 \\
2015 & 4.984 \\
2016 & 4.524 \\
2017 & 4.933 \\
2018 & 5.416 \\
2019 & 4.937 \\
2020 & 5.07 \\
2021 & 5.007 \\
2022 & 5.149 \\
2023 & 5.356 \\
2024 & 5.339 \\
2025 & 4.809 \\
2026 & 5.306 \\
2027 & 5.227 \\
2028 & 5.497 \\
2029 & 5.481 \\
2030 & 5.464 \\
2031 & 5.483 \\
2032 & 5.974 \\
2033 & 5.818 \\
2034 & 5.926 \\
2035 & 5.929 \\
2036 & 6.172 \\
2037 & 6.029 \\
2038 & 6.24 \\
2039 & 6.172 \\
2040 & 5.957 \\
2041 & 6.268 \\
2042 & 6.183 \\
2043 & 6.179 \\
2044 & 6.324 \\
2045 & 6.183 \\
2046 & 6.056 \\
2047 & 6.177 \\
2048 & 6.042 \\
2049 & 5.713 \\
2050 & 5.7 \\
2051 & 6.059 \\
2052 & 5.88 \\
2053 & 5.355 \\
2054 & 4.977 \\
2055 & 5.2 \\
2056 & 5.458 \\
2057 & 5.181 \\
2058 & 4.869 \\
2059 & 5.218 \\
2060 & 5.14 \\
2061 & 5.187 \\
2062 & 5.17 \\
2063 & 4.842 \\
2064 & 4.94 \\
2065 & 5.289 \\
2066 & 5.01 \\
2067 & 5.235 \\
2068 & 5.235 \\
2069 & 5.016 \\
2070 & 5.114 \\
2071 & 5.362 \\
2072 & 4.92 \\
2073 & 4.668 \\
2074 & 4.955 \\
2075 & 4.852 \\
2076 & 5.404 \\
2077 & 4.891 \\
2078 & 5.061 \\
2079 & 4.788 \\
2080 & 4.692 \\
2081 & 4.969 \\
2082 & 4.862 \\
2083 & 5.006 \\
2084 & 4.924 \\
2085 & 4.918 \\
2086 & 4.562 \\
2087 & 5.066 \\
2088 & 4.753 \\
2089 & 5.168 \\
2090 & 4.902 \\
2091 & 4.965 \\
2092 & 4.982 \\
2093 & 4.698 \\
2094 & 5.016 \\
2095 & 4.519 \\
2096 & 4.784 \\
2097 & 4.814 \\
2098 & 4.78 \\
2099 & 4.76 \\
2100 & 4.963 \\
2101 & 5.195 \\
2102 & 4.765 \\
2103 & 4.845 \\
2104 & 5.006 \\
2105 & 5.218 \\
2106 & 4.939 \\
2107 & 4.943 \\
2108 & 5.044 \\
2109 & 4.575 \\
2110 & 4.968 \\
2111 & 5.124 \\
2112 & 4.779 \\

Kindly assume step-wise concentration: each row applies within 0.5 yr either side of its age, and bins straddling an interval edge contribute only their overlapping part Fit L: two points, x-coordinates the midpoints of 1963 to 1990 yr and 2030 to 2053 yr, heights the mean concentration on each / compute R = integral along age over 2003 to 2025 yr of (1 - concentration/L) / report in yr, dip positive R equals 2.3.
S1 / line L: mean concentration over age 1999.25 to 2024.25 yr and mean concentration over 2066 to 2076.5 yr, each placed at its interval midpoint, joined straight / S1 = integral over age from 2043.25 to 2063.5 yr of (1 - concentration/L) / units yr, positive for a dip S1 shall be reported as -2.00 yr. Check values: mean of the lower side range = 4.99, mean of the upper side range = 5.07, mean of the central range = 5.54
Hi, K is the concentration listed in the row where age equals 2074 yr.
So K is 4.955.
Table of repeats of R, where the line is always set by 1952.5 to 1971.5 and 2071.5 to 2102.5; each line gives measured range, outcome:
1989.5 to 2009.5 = 0.3 yr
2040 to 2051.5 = -2.7 yr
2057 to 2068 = -0.4 yr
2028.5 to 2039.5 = -2.1 yr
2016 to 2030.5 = -0.7 yr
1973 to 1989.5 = 0.0 yr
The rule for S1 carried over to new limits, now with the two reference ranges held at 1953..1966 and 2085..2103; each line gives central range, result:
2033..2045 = -2.89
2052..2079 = -1.16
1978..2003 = 0.35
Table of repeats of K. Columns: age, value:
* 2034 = 5.926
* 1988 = 4.98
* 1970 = 4.938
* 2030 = 5.464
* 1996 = 4.998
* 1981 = 5.194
